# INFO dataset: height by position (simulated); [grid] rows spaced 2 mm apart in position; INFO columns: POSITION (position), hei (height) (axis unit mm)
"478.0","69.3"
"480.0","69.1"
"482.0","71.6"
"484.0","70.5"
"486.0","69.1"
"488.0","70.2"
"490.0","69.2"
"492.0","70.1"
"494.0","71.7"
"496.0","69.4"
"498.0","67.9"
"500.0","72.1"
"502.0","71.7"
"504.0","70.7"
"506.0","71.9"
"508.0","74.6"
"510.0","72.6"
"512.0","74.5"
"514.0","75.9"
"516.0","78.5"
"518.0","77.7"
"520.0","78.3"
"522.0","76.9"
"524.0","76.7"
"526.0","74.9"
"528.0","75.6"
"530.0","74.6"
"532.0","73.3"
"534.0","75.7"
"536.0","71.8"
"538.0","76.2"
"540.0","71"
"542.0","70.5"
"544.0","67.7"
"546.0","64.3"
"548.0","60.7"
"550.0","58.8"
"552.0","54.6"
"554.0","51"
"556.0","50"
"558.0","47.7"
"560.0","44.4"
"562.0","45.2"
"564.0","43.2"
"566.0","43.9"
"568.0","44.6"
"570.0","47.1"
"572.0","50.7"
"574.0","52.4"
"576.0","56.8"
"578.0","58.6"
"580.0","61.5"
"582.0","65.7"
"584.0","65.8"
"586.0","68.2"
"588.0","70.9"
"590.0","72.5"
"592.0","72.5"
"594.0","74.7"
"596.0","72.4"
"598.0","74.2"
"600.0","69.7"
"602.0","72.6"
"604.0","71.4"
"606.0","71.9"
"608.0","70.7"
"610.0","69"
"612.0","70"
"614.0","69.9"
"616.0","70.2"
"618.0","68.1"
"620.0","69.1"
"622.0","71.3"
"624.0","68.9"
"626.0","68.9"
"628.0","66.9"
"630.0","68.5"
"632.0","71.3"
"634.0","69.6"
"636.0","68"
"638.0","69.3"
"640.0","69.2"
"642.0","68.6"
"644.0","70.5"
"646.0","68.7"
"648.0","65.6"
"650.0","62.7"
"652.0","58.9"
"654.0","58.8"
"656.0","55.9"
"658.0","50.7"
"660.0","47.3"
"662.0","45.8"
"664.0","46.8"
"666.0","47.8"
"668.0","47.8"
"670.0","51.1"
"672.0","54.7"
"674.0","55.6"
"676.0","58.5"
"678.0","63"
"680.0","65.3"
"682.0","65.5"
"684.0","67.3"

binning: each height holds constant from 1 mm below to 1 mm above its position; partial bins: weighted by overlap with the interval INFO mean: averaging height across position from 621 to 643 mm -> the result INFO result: 69.1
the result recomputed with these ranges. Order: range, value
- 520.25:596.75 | 62.8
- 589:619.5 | 71.3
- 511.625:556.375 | 70.2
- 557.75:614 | 62.1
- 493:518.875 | 73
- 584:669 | 65.9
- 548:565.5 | 49.9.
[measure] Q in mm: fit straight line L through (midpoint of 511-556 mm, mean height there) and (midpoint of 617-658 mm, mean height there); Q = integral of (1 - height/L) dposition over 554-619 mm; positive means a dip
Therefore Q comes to 6.11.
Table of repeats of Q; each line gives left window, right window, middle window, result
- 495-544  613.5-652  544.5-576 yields 9.1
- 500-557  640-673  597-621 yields -3.4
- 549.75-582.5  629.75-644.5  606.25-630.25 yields -1.8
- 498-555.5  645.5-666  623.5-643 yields -3.6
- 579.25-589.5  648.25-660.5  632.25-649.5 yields -2.9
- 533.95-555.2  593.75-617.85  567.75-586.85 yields 3.0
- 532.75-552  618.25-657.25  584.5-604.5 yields -1.3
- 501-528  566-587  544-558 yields 1.6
